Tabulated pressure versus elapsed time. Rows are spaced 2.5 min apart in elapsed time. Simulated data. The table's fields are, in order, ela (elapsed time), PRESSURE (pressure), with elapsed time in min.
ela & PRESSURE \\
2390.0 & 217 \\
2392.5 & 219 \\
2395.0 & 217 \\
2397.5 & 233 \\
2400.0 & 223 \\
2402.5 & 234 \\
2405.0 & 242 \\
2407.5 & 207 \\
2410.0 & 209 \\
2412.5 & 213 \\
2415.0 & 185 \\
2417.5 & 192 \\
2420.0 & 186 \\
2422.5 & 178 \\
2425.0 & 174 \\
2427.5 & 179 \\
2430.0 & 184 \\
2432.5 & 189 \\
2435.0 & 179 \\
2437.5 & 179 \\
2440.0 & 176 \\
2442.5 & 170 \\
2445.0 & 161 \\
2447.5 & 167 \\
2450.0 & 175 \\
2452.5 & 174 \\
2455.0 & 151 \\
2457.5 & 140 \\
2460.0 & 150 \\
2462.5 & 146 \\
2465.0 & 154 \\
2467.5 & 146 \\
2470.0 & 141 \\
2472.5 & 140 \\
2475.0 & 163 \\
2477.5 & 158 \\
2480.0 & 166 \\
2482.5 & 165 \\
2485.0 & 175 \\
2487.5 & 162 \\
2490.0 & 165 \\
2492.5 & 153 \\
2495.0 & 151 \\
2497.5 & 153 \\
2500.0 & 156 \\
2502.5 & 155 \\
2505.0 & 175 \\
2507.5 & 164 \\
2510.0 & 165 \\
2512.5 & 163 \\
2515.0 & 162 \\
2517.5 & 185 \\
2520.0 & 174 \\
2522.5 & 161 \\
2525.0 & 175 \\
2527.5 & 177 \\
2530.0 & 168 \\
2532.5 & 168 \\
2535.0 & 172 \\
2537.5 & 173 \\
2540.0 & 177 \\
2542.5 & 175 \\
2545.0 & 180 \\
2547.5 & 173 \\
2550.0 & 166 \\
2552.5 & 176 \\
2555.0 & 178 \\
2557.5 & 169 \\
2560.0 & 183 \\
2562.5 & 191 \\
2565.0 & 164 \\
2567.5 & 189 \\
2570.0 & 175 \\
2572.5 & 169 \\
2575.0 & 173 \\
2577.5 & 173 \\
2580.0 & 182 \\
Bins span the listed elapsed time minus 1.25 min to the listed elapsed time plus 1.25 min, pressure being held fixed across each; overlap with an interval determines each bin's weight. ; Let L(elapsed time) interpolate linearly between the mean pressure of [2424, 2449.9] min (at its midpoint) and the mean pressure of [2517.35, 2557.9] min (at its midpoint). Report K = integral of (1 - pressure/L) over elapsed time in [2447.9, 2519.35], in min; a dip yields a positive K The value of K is 6.26 min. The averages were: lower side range 176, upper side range 173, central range 159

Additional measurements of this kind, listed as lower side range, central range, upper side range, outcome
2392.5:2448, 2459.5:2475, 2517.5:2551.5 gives 3.2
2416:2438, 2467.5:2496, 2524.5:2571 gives 3.4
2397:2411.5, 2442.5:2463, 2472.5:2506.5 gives 3.1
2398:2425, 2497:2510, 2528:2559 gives 1.5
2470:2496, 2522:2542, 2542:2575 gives -0.2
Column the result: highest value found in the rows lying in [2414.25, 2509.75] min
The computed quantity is 192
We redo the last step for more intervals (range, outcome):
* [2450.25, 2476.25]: 174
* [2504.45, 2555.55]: 185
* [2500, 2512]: 175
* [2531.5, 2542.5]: 177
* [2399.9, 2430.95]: 242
